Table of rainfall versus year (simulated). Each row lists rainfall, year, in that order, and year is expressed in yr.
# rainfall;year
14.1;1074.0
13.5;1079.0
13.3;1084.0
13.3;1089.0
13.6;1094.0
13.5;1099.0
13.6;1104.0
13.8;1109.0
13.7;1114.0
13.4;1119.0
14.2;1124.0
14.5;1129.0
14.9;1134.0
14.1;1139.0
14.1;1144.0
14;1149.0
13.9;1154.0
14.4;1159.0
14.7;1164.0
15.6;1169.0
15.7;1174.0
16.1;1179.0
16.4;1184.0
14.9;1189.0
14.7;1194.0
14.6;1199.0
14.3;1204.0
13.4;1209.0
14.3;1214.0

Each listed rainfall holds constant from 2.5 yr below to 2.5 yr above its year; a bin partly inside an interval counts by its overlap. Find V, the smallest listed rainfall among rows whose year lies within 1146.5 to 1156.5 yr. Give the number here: 13.9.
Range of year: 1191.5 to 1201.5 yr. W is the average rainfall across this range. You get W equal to 14.7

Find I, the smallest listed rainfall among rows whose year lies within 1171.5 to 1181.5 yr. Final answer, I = 15.7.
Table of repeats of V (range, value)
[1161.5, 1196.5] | 14.7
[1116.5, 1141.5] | 13.4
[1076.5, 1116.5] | 13.3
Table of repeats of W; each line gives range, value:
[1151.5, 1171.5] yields 14.7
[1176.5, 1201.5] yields 15.3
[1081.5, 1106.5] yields 13.5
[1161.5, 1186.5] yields 15.7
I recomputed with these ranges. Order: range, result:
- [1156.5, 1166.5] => 14.4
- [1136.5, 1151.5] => 14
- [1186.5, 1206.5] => 14.3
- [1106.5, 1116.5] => 13.7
